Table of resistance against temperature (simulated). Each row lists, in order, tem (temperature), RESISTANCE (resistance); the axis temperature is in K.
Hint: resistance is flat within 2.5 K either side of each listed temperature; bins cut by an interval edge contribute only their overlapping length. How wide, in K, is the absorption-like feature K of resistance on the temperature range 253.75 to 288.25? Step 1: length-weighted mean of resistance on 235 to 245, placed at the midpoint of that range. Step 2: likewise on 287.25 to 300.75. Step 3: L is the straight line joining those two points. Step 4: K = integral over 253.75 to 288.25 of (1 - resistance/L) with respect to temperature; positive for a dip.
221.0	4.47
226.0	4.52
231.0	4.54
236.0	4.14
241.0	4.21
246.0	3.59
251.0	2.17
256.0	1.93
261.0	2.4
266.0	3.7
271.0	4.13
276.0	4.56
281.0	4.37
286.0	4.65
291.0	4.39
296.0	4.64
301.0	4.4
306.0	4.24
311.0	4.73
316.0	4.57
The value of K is 5.3 K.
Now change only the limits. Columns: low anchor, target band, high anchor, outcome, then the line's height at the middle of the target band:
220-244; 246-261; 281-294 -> 7.0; 4.41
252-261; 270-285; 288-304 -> -4.7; 3.36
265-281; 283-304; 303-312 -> -0.8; 4.35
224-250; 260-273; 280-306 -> 2.4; 4.29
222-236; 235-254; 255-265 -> 0.3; 3.44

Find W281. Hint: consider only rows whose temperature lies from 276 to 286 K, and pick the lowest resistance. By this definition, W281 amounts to 4.37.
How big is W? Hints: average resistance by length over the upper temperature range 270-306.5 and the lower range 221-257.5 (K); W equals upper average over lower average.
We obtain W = 1.2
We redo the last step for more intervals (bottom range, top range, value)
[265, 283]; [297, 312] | 1.05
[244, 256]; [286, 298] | 1.71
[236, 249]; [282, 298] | 1.17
